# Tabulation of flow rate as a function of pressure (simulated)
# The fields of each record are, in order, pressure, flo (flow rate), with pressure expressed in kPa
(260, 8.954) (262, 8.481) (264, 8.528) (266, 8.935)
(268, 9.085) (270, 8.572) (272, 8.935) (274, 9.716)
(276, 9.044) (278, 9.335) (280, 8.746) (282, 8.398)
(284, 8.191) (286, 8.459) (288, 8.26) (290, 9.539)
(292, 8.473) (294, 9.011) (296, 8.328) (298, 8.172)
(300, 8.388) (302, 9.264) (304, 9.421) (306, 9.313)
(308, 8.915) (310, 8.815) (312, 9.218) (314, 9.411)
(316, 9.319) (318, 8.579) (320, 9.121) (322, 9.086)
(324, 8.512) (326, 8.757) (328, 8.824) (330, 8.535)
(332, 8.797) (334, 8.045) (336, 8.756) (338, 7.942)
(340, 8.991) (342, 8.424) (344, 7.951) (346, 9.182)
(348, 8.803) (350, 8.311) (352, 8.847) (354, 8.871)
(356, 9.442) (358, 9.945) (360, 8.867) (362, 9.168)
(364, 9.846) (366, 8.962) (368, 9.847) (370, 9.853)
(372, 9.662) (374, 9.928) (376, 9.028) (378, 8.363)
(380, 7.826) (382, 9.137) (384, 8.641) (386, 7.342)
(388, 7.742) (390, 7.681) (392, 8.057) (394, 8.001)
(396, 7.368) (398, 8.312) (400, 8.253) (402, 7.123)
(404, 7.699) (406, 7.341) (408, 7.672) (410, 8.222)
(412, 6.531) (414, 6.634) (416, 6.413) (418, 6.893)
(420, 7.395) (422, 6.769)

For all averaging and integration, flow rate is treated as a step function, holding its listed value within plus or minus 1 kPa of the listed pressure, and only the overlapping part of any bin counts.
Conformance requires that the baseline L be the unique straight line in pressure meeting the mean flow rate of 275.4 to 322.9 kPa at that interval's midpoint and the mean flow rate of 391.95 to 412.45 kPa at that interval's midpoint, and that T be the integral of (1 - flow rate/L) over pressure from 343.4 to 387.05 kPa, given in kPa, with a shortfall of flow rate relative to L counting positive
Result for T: -4.7 kPa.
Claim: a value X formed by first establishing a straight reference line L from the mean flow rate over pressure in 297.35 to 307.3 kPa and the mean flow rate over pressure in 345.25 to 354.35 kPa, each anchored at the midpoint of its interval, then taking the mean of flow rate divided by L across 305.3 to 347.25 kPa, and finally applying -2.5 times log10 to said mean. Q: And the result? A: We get 0.01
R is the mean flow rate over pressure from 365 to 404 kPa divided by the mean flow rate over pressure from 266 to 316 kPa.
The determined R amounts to 0.95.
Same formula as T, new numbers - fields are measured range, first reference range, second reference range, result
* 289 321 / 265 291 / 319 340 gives -0.7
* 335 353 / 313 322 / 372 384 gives 0.9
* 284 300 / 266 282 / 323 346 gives 0.5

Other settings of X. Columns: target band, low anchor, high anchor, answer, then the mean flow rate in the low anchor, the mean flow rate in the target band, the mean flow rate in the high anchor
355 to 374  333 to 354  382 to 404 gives -0.154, 8.54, 9.53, 7.9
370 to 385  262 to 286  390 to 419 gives -0.162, 8.83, 9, 7.47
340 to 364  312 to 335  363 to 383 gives 0.017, 8.83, 8.94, 9.25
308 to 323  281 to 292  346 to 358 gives -0.040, 8.56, 9.07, 8.97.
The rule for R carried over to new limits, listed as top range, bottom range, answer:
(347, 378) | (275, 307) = 1.06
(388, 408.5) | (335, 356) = 0.90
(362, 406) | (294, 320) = 0.95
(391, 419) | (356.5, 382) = 0.81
